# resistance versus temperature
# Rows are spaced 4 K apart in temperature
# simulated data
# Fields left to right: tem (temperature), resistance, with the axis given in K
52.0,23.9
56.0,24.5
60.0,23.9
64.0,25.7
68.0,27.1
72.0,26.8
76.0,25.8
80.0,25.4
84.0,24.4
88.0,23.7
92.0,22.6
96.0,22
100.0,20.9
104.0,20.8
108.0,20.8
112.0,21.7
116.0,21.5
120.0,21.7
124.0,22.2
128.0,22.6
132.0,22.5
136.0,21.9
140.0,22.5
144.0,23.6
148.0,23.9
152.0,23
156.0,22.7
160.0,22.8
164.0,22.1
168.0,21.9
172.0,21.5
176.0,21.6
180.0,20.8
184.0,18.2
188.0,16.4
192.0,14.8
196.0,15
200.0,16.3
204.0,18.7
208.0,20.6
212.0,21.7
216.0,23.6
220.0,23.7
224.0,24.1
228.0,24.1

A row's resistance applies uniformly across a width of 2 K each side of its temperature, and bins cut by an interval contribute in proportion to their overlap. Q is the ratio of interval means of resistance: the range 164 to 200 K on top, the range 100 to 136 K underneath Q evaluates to 0.87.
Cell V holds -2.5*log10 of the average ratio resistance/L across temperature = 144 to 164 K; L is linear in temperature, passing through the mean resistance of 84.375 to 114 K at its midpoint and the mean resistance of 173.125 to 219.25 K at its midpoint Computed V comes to -0.14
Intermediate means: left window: 21.9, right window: 19.1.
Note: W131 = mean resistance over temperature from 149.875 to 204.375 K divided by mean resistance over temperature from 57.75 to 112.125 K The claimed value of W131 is 0.8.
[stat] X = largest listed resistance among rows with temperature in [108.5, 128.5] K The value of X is 22.6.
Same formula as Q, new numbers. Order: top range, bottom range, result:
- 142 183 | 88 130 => 1.02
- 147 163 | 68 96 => 0.93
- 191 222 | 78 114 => 0.87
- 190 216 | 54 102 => 0.75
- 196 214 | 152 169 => 0.84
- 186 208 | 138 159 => 0.72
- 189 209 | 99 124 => 0.79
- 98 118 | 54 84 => 0.83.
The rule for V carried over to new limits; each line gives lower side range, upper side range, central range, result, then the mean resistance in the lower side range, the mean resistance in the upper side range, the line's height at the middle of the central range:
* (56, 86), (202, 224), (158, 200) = 0.177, 25.5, 21.9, 22.8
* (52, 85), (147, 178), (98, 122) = 0.136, 25.4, 22.4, 24.1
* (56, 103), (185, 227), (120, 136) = 0.011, 24.3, 19.6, 22.5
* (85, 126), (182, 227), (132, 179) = -0.091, 21.9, 19.5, 20.7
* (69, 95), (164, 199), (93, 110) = 0.117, 24.8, 18.9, 23.6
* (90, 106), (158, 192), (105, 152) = -0.060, 21.6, 20.3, 21.1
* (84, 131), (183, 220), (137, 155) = -0.125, 22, 18.7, 20.6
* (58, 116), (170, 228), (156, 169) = -0.061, 23.6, 19.9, 21.1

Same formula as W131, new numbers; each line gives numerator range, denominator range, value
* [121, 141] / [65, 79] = 0.84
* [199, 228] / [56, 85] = 0.85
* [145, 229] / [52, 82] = 0.82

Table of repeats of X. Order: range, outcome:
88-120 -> 23.7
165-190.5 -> 21.9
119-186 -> 23.9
